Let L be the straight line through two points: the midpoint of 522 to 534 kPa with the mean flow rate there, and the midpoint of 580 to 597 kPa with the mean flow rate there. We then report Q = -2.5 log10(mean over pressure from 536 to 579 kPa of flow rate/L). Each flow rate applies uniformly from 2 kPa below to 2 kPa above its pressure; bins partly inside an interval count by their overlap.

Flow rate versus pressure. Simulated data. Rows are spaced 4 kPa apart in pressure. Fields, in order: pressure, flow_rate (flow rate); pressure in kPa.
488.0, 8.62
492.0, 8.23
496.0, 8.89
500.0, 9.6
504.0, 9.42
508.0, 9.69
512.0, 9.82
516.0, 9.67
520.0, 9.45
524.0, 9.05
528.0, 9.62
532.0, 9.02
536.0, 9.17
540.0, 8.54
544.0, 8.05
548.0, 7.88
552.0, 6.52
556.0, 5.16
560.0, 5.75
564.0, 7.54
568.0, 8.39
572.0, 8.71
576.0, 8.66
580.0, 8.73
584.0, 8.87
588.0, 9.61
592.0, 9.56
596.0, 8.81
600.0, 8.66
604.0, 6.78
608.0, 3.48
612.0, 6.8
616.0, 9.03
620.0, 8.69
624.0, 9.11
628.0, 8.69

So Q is 0.20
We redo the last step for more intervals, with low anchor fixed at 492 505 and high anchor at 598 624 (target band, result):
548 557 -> 0.287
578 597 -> -0.179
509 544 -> -0.065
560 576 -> 0.011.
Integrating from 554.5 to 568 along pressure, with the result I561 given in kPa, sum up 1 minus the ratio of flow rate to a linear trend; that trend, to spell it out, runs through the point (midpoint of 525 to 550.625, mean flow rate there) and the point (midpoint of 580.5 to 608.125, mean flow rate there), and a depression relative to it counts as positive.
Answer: 3.17 kPa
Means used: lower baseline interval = 8.67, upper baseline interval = 8.31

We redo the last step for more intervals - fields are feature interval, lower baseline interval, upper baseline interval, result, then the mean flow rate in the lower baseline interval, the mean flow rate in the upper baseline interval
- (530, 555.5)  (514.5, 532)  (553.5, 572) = 0.6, 9.39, 6.92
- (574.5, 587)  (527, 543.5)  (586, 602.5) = 0.3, 8.96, 9.09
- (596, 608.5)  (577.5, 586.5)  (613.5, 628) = 2.5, 8.84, 8.83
